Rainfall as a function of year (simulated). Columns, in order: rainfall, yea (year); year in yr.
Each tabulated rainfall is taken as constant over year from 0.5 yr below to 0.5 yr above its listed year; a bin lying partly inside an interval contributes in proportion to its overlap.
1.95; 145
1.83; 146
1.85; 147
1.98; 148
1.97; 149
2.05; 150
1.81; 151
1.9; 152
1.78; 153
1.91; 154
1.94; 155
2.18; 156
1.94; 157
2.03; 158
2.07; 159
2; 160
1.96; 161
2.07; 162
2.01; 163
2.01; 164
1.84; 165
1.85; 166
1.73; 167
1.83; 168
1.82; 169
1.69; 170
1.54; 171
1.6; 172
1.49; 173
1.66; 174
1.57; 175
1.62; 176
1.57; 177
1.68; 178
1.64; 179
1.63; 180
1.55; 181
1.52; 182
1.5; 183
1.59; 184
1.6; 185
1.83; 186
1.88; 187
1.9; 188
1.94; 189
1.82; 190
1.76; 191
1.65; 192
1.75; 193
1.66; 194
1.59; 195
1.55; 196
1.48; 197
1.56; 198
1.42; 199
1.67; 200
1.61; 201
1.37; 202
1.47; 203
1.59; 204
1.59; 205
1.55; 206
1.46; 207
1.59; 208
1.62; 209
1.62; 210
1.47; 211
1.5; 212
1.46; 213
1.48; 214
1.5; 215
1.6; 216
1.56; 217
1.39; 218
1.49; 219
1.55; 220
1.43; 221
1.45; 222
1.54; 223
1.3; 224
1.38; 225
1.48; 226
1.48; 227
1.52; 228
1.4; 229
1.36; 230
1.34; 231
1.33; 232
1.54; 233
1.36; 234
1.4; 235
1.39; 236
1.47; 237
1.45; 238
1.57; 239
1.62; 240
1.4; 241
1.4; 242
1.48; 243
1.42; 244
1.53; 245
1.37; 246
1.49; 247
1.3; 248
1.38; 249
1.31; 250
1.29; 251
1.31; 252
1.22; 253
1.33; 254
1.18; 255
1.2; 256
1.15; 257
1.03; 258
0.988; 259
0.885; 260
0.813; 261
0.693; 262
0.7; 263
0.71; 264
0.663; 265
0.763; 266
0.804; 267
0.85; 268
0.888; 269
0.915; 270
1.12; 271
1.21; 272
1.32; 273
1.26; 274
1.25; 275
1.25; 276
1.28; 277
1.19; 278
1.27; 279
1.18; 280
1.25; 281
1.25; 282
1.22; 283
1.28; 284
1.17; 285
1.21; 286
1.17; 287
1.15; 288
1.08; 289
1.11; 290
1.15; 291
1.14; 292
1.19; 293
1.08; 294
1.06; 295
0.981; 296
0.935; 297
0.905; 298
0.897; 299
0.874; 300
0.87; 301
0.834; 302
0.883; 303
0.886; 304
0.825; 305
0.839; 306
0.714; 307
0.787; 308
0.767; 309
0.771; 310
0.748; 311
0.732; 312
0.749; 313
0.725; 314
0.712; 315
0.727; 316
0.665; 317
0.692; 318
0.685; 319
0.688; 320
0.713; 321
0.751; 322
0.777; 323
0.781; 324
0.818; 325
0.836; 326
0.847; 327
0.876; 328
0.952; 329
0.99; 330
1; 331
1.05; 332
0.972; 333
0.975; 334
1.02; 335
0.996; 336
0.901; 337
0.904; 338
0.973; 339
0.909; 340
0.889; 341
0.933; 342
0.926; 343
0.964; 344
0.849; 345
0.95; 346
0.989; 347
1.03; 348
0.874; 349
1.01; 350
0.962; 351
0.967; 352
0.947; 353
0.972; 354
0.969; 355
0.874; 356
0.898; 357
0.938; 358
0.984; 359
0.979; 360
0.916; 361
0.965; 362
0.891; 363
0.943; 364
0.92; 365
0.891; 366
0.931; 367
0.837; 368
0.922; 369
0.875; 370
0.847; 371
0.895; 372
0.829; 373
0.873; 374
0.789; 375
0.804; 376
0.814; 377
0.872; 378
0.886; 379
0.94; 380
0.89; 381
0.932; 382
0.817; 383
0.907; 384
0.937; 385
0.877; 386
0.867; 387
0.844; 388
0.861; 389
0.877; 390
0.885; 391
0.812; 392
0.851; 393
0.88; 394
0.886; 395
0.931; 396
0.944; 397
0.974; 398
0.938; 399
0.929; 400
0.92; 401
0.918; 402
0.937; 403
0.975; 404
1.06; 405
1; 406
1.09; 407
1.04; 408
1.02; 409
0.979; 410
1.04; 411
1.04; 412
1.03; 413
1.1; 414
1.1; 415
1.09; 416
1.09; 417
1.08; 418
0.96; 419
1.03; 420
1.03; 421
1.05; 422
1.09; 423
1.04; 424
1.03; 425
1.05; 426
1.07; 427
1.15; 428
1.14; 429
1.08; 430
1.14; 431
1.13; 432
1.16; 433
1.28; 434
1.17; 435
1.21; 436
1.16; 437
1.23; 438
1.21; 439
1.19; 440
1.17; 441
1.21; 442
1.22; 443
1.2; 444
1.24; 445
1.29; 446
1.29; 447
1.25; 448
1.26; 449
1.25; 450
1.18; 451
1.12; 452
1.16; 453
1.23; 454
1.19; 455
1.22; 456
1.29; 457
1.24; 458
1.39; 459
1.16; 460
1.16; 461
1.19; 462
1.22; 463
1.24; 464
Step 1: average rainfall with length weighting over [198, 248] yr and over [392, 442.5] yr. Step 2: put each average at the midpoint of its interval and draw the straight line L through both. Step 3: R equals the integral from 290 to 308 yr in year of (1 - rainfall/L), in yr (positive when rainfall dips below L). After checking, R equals 5.0 yr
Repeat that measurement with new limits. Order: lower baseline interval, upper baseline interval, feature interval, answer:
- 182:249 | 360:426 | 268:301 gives 4.48 yr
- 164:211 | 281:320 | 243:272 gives 2.88 yr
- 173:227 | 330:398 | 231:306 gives 8.77 yr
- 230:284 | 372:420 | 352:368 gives 1.22 yr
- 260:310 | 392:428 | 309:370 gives 7.51 yr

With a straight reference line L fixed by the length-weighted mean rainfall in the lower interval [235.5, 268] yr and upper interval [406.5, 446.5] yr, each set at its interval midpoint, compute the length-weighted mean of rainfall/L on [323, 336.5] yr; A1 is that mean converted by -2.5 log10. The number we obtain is 0.24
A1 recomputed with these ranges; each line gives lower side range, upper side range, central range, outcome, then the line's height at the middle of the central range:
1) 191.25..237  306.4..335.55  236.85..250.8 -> -0.101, 1.31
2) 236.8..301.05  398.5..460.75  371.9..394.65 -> 0.289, 1.13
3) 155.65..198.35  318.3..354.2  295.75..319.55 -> 0.308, 1.06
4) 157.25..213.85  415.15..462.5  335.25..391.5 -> 0.403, 1.32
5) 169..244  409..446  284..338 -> 0.434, 1.34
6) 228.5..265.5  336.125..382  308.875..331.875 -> 0.292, 1.03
